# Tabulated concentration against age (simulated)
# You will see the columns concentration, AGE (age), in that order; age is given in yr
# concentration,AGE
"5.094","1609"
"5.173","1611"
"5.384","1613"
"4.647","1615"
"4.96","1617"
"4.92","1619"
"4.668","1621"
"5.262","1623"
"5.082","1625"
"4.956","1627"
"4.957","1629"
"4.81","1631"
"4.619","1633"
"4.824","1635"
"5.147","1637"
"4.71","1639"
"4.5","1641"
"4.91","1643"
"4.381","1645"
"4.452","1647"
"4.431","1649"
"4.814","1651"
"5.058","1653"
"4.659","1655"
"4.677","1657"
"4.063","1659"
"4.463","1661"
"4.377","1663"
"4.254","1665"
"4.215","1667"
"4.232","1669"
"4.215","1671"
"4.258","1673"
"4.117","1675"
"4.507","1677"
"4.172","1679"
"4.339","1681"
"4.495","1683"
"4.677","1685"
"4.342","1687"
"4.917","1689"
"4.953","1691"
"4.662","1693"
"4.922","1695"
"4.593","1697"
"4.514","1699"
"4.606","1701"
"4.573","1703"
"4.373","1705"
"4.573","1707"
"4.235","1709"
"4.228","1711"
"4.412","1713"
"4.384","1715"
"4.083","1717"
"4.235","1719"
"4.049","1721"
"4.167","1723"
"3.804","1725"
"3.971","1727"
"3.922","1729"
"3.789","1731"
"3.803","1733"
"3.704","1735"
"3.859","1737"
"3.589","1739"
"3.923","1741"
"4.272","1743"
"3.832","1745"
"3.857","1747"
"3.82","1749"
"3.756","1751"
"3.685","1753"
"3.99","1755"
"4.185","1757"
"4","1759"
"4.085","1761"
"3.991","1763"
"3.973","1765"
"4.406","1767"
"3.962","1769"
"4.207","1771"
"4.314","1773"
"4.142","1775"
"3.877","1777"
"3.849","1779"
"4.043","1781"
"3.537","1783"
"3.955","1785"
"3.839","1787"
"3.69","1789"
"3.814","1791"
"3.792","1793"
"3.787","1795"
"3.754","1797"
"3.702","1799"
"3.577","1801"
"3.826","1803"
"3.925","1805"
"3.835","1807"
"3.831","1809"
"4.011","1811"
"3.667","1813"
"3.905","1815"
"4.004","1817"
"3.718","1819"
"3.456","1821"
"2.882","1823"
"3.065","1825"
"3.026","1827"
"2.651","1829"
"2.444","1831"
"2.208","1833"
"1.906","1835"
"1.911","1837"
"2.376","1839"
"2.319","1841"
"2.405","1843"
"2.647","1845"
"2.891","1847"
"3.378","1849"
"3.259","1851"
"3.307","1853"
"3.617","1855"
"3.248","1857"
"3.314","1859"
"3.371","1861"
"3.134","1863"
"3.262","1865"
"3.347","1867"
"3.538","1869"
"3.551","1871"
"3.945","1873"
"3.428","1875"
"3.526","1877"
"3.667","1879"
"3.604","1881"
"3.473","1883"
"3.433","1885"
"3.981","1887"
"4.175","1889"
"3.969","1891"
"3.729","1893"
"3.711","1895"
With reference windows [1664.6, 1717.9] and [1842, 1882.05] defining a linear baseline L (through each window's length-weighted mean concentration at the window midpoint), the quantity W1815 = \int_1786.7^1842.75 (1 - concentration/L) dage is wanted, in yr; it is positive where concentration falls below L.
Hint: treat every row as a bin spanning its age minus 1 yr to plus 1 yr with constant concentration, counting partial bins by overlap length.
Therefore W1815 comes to 5.3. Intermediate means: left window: 4.44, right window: 3.32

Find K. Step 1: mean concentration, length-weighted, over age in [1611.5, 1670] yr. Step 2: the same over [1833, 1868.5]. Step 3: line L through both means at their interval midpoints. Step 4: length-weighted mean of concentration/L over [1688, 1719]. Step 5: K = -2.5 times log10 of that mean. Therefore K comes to -0.09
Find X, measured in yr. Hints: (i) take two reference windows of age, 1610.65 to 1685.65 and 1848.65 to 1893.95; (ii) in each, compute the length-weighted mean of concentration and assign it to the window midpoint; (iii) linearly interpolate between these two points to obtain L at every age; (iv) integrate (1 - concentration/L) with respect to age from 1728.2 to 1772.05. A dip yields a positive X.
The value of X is 2.1 yr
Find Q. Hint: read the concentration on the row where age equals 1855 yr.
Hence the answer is 3.617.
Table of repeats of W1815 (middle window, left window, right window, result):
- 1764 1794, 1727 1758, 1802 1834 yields -2.6 yr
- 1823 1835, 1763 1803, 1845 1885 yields 3.3 yr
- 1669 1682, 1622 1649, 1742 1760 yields 0.7 yr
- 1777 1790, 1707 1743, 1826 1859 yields -1.7 yr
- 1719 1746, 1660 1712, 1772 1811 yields 1.8 yr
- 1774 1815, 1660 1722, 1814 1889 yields -2.3 yr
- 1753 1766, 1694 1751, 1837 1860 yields -0.8 yr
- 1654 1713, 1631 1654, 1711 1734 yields -1.1 yr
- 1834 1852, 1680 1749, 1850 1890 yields 5.3 yr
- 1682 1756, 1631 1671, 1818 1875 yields -3.2 yr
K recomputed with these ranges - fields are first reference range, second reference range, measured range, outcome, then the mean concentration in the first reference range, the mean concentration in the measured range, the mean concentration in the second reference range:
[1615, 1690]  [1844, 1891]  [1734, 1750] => 0.07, 4.61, 3.86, 3.45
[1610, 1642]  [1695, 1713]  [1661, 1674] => 0.10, 4.91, 4.27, 4.48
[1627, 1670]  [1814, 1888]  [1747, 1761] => -0.02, 4.61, 3.92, 3.17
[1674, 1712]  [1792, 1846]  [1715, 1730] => 0.04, 4.52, 4.06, 3.21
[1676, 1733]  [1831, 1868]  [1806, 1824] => -0.15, 4.36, 3.7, 2.87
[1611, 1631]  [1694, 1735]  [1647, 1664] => 0.04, 4.98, 4.56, 4.25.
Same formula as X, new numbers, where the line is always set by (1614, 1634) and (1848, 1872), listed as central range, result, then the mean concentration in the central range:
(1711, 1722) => 0.1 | 4.23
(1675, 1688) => 0.3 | 4.4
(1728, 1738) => 0.9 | 3.82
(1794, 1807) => -0.1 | 3.77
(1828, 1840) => 4.4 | 2.25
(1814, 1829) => 0.9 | 3.38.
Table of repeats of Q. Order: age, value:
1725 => 3.804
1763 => 3.991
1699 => 4.514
